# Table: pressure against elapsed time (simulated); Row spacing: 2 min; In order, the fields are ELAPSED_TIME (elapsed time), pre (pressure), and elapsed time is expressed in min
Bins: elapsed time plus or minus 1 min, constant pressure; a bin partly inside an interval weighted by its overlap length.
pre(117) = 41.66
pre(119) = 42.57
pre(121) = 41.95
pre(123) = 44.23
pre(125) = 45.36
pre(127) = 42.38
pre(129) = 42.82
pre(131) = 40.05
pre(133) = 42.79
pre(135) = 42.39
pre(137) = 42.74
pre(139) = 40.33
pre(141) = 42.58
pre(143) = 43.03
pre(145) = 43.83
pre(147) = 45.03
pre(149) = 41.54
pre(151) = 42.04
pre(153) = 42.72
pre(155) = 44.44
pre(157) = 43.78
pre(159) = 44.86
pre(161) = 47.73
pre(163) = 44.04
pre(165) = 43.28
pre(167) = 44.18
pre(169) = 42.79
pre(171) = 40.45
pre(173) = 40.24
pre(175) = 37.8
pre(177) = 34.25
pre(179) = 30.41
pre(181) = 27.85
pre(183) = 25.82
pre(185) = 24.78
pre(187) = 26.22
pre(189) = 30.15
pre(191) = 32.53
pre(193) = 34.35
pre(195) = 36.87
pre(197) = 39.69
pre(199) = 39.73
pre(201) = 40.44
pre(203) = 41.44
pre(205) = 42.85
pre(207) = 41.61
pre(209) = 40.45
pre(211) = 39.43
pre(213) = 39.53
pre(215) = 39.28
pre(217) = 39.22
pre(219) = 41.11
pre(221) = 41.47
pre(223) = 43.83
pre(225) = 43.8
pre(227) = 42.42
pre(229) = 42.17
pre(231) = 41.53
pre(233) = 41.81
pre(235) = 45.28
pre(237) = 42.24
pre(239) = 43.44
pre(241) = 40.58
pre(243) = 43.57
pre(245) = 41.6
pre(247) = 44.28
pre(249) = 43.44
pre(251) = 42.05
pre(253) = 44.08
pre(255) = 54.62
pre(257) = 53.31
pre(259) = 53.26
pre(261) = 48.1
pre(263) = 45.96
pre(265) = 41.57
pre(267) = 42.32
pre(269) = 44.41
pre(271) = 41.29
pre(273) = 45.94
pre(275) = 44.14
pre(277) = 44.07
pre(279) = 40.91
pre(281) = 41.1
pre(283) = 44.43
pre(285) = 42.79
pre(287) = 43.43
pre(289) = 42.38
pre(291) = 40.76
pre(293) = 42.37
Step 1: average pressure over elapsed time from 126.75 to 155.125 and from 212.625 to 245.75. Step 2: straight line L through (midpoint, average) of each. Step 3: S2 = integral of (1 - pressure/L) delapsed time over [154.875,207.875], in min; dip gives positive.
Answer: 5.7 min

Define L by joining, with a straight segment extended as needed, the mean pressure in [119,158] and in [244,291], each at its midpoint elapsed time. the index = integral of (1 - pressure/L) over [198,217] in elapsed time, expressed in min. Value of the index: 1.46 min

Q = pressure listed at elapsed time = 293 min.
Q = 42.37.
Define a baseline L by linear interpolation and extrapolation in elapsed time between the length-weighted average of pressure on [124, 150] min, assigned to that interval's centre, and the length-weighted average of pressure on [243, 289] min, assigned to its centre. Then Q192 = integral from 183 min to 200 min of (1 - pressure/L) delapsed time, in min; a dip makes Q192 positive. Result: 4.3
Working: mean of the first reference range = 42.7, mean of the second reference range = 44.8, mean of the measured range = 32.6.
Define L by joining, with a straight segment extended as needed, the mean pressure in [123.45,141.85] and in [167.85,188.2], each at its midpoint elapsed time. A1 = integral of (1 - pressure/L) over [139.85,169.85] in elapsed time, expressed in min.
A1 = -4.7 min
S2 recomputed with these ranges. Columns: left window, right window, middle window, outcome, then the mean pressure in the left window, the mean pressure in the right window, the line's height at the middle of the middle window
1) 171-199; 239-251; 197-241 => -3.6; 32.9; 42.7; 38.5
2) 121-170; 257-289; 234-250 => 0.4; 43.3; 44.5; 44.2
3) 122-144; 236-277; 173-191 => 5.4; 42.6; 45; 43.6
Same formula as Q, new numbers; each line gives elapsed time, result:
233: 41.81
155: 44.44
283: 44.43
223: 43.83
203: 41.44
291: 40.76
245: 41.6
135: 42.39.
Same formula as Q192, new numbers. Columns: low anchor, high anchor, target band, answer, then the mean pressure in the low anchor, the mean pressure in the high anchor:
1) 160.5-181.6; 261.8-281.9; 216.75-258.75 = -1.92 min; 39.4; 43.2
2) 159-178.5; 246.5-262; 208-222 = 1.54 min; 41.5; 48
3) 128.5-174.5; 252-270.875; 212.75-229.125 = 1.49 min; 42.9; 47.2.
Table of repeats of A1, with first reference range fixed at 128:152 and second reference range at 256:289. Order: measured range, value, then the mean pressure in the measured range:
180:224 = 6.9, 36.8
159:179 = 0.8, 41.2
